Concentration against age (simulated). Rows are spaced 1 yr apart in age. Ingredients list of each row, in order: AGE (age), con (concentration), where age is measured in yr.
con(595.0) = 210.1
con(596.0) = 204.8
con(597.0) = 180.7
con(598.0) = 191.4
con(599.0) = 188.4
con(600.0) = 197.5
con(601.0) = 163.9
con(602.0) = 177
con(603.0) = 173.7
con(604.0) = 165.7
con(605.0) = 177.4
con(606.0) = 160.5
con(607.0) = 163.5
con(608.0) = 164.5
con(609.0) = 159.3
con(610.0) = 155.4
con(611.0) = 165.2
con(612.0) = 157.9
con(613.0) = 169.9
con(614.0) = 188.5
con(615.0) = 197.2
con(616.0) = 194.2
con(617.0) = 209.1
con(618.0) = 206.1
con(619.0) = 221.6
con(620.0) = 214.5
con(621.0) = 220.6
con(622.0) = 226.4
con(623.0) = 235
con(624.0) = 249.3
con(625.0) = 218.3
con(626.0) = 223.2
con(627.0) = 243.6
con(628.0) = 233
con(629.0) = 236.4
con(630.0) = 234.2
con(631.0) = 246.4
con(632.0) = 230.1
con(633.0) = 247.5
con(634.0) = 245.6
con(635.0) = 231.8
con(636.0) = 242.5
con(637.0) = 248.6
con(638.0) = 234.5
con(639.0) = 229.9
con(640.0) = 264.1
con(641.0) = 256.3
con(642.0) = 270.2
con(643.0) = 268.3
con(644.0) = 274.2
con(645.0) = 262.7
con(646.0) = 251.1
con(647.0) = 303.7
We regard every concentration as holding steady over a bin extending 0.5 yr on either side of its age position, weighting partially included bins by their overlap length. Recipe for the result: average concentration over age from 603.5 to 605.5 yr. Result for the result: 172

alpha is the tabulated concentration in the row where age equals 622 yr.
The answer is 226.4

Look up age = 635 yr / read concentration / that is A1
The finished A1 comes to 231.8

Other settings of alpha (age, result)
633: 247.5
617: 209.1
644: 274.2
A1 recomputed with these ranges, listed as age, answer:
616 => 194.2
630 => 234.2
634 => 245.6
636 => 242.5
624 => 249.3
